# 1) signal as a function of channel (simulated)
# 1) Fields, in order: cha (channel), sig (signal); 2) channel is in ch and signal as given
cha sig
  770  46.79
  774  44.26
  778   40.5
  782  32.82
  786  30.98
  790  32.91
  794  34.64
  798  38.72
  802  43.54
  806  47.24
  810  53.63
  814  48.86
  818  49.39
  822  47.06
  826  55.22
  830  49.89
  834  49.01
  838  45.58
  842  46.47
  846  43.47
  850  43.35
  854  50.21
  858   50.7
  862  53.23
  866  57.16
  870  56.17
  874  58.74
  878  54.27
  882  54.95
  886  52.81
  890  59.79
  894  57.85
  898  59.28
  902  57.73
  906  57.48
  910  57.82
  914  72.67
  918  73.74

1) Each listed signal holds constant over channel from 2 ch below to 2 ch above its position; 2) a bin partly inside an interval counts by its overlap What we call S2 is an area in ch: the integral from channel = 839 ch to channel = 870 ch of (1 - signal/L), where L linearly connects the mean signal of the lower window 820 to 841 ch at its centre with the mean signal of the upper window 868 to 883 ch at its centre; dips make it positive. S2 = 2.00 ch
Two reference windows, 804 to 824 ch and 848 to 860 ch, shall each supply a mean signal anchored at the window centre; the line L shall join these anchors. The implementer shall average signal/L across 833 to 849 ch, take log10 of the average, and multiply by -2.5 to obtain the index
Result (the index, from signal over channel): 0.06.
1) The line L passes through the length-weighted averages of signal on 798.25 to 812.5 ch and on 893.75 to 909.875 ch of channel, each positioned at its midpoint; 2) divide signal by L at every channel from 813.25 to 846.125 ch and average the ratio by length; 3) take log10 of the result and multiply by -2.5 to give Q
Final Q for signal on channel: 0.03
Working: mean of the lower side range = 47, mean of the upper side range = 58.1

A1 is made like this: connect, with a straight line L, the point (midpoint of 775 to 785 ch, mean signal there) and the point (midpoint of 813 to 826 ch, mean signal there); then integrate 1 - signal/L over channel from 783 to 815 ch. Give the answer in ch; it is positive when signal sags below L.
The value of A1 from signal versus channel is 1.80 ch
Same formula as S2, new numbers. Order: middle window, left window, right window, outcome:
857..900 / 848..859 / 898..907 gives -2.49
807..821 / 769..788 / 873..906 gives -1.78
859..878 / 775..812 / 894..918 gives -0.49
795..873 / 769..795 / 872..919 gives -2.53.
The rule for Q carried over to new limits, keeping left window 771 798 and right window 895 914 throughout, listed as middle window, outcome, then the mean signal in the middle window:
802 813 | -0.19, 49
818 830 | -0.15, 50.6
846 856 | 0.07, 46.1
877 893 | 0.00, 55.7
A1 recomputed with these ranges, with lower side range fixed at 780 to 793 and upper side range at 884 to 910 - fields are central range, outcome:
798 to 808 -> -2.18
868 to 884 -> -1.01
